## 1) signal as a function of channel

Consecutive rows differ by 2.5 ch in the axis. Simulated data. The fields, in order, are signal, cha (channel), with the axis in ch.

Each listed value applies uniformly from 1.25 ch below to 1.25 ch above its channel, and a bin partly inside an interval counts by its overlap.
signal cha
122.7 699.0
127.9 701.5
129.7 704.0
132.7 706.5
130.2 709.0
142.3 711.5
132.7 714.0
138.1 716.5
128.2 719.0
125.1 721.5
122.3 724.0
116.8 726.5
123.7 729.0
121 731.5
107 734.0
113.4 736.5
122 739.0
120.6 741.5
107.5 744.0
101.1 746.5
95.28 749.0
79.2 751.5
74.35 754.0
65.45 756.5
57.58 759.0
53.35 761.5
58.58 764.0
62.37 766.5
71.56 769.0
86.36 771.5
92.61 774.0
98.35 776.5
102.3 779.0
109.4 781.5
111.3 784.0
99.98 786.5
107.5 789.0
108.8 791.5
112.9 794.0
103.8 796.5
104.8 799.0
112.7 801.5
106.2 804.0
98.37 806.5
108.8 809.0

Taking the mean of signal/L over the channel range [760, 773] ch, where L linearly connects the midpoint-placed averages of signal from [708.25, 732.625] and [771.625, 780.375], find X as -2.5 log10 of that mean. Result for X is 0.45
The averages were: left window 128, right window 96.5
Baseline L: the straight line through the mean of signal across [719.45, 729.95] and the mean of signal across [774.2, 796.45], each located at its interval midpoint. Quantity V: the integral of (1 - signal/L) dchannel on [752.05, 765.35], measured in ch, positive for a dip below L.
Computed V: 5.9 ch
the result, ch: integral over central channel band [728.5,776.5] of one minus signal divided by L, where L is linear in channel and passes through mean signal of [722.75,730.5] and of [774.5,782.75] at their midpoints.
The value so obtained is 9.6 ch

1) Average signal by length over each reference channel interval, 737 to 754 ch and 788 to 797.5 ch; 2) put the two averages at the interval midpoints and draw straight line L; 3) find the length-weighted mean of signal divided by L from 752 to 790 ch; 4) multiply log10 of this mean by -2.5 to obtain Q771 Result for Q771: 0.263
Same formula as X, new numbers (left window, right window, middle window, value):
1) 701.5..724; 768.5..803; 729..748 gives 0.070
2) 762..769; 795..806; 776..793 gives -0.230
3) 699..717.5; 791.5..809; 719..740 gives 0.064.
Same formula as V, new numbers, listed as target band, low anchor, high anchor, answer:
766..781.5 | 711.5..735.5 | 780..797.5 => 3.16 ch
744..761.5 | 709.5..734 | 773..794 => 5.57 ch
